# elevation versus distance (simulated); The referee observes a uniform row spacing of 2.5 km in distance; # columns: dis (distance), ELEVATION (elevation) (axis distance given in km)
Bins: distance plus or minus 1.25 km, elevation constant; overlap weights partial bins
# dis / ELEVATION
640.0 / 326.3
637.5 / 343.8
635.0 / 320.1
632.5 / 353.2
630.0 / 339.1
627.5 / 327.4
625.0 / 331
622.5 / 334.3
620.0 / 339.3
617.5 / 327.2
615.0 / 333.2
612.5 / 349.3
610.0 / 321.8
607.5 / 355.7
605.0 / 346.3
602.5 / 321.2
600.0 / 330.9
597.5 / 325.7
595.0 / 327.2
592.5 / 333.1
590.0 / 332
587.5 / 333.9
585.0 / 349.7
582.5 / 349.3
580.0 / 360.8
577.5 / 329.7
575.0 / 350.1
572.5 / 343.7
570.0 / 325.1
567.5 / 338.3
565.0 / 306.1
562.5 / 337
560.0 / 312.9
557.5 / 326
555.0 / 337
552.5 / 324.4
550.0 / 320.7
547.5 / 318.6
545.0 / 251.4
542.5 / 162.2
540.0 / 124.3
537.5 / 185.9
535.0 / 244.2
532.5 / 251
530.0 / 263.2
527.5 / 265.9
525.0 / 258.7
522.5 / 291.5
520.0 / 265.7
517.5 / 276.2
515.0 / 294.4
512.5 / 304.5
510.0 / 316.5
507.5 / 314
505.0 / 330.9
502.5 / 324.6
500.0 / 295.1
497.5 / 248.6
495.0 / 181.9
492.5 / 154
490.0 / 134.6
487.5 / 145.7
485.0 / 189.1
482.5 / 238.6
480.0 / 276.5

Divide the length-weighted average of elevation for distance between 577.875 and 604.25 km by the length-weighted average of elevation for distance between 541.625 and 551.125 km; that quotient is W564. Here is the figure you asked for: 1.26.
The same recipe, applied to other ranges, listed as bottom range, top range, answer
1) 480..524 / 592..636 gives 1.32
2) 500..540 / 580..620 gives 1.23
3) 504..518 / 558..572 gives 1.06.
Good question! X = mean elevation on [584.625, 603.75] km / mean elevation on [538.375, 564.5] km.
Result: 1.18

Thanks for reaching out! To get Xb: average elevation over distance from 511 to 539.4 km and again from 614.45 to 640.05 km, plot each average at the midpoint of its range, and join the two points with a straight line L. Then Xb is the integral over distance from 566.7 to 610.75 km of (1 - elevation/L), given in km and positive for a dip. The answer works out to -4.49 km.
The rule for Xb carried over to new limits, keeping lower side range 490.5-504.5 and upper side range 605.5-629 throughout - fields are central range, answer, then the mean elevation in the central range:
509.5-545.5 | 1.8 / 249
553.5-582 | -3.6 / 334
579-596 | -1.6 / 341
